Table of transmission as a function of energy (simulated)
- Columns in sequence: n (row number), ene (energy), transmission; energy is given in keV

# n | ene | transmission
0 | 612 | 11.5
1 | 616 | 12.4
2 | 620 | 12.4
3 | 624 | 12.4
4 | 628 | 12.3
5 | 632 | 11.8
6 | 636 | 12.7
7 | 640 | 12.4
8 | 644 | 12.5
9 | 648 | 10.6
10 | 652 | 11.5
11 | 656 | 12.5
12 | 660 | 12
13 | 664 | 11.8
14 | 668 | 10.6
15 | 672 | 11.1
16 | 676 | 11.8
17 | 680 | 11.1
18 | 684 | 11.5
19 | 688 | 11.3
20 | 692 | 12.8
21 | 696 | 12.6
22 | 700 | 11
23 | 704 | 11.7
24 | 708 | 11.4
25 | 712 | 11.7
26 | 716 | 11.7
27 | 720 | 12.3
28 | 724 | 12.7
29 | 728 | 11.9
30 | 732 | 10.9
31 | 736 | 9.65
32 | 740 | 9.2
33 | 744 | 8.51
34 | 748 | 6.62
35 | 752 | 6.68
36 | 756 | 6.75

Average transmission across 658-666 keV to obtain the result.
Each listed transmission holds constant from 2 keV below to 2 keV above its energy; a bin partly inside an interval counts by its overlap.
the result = 11.9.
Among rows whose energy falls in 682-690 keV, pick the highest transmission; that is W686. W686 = 11.5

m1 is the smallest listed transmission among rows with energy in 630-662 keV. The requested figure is 10.6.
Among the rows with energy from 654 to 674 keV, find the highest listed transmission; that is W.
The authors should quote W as 12.5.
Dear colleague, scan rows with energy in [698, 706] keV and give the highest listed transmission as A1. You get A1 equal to 11.7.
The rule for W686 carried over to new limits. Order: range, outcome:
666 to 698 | 12.8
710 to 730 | 12.7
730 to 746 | 10.9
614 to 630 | 12.4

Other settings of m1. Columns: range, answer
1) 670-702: 11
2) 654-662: 12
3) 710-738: 9.65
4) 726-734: 10.9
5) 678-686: 11.1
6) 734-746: 8.51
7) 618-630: 12.3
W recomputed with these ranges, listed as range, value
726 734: 11.9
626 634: 12.3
